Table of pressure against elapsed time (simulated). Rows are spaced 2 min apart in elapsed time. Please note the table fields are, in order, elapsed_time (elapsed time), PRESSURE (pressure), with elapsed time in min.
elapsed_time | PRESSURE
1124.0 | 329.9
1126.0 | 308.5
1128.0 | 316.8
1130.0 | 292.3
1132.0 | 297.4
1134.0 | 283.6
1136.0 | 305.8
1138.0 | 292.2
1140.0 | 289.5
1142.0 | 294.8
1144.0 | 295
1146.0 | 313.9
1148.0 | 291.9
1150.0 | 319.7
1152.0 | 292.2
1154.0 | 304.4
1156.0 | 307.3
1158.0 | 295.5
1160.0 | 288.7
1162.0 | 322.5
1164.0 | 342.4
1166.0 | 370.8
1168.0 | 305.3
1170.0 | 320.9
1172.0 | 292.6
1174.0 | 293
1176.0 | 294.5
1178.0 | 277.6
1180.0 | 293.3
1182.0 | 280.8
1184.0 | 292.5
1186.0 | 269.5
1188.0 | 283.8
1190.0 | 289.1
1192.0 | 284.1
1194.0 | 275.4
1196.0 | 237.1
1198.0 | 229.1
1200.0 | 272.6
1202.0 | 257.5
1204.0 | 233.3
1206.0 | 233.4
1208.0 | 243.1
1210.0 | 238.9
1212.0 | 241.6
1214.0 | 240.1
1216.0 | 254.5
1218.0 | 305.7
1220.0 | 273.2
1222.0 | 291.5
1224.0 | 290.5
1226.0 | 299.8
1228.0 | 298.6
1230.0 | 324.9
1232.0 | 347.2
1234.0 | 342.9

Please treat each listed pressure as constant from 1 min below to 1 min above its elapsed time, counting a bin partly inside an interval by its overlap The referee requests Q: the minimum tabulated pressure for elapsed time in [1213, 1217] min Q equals 240.1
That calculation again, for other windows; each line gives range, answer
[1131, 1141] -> 283.6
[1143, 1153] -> 291.9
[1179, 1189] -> 269.5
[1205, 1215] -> 233.4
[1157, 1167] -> 288.7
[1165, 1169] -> 305.3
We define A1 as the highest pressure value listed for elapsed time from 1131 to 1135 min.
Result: 297.4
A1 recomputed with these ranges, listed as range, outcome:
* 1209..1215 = 241.6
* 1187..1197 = 289.1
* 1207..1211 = 243.1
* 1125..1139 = 316.8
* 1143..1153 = 319.7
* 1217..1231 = 324.9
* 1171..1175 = 293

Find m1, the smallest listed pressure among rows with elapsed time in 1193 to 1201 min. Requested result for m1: 229.1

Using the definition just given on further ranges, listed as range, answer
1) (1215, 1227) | 254.5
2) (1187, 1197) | 237.1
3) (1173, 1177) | 293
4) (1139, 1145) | 289.5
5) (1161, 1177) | 292.6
